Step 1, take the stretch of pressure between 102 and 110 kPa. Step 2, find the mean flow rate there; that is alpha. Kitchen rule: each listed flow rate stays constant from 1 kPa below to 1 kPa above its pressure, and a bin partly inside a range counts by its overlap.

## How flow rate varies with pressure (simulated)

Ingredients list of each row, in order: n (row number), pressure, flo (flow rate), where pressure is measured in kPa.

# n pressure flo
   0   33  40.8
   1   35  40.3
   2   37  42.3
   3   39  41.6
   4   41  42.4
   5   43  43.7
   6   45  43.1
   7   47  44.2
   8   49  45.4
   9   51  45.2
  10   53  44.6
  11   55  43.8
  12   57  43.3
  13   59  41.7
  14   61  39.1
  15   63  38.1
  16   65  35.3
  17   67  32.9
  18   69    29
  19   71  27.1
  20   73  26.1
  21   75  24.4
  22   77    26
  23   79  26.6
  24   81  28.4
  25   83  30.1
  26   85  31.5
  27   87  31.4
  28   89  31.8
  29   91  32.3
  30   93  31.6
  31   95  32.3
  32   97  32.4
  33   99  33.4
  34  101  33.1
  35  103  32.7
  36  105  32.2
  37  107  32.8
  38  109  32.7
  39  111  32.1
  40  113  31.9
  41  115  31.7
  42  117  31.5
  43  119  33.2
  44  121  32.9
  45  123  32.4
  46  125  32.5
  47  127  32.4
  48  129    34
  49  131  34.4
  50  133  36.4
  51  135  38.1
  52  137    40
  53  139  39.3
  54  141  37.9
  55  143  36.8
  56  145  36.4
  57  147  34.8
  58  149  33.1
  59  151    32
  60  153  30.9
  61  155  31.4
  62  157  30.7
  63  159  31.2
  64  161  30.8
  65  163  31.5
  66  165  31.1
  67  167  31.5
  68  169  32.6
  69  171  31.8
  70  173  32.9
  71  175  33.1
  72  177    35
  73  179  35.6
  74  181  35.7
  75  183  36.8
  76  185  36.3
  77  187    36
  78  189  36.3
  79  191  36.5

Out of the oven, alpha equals 32.6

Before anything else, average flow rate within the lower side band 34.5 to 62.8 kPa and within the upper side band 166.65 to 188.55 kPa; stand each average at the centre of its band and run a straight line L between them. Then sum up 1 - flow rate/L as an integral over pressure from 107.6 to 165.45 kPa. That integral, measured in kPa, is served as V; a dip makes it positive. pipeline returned 5.42 kPa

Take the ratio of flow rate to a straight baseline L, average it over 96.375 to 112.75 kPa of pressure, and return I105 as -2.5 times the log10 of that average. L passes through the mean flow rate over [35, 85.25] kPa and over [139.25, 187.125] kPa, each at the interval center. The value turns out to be 0.09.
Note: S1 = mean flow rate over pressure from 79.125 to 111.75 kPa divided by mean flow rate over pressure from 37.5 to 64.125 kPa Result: 0.74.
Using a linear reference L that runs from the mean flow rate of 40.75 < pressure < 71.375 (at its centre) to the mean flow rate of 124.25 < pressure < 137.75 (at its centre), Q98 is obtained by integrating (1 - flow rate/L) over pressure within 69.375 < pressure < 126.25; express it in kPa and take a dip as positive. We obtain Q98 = 9.8 kPa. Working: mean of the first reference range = 40.1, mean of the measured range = 31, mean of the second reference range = 35.4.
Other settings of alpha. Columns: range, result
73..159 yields 32.6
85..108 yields 32.3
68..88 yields 28.1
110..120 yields 32.1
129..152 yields 36.2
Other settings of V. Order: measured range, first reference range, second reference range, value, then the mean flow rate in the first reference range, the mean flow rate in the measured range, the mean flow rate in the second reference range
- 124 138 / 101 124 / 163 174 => -1.37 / 32.4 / 35.4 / 31.9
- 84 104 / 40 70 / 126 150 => 3.29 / 40.8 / 32.2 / 36.1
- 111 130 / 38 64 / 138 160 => 2.13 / 42.8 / 32.5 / 34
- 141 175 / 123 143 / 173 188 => 2.85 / 36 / 32.6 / 35.3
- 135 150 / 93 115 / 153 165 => -2.60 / 32.5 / 37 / 31.1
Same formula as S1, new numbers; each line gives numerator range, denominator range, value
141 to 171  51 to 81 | 0.95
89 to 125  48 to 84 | 0.93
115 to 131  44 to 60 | 0.75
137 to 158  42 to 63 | 0.80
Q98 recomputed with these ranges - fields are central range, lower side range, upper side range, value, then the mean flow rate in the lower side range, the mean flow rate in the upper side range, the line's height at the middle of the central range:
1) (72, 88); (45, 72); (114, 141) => 4.1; 39.4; 34.6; 37.9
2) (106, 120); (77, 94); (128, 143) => 0.7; 30.2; 37.1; 34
